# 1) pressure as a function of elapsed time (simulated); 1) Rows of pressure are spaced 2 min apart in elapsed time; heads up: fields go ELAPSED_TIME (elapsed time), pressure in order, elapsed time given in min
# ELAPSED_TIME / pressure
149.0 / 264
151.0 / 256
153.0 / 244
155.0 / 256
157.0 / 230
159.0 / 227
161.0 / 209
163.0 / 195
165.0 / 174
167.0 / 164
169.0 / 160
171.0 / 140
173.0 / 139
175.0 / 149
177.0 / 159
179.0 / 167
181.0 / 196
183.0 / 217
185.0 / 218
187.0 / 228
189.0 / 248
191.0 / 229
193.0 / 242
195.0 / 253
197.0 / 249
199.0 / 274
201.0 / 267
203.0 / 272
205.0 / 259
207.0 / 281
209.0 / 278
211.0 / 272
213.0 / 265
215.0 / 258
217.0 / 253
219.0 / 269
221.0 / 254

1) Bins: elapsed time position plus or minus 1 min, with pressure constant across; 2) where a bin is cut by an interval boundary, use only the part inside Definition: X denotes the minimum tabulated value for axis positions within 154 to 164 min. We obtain 195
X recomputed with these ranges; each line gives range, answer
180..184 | 196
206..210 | 278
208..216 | 258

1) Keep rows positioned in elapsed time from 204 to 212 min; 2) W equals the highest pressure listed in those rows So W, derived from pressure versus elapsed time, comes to 281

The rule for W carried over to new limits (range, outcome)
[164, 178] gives 174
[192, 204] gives 274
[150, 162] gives 256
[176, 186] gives 218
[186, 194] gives 248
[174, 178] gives 159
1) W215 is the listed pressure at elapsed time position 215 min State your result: 258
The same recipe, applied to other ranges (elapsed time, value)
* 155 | 256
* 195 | 253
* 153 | 244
